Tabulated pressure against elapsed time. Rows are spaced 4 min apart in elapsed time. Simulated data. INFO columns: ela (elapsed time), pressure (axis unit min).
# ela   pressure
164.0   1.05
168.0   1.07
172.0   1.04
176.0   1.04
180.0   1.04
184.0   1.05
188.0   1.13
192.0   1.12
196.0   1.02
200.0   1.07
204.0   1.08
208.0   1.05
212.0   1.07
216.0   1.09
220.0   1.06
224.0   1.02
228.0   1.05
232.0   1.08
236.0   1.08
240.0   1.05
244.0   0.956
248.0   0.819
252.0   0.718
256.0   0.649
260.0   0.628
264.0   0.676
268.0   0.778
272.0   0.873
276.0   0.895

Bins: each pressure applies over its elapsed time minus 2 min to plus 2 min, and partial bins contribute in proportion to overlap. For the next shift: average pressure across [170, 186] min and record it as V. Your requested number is 1.04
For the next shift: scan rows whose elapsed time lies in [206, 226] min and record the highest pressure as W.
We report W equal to 1.09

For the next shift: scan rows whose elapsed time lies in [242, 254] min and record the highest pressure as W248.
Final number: 0.956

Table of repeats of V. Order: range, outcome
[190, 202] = 1.07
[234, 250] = 0.976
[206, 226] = 1.06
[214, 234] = 1.06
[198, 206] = 1.08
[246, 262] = 0.704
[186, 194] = 1.12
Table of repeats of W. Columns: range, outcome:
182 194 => 1.13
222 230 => 1.05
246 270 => 0.819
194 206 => 1.08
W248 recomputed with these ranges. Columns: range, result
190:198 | 1.12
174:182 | 1.04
